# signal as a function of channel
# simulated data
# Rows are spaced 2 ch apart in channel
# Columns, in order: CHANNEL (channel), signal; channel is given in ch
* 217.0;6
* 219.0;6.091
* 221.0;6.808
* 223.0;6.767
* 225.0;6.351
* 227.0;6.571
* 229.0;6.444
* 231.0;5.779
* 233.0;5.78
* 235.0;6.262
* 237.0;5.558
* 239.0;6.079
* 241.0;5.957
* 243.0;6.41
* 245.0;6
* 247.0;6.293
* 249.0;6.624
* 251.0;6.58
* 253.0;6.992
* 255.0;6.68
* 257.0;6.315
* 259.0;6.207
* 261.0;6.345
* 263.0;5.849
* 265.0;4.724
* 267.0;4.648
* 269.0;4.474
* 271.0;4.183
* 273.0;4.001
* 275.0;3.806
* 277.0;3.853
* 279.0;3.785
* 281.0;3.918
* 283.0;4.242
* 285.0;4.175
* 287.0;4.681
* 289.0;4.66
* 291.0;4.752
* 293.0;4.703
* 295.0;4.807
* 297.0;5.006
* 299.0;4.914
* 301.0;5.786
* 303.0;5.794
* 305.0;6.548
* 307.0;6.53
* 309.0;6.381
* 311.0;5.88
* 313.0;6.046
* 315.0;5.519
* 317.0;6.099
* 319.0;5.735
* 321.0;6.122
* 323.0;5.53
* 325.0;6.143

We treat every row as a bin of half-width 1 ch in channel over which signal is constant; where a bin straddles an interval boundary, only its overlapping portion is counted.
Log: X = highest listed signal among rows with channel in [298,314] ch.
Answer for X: 6.548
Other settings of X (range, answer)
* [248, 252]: 6.624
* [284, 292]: 4.752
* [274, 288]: 4.681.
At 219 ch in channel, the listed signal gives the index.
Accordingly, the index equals 6.091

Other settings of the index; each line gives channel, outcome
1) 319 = 5.735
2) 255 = 6.68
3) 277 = 3.853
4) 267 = 4.648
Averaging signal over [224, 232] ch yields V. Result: 6.29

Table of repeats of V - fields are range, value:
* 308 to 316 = 5.96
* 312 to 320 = 5.85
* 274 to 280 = 3.81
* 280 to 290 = 4.34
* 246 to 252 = 6.5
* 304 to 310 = 6.49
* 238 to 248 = 6.15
